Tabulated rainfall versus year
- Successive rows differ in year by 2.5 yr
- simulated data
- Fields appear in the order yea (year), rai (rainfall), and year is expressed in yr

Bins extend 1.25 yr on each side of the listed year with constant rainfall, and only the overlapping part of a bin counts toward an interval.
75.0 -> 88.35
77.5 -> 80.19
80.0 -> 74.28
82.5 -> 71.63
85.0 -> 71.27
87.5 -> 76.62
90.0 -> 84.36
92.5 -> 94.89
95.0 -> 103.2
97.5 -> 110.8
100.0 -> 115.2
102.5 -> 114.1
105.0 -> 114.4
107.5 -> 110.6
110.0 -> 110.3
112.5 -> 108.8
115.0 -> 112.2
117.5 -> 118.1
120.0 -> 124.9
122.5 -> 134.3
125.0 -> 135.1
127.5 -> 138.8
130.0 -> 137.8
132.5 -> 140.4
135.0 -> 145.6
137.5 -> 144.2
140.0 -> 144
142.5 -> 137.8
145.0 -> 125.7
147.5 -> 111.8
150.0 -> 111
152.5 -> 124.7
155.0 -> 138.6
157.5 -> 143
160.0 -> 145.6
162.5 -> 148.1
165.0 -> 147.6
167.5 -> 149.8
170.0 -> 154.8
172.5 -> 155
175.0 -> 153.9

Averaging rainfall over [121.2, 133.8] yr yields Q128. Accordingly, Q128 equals 137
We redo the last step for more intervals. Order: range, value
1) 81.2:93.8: 79.8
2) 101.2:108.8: 113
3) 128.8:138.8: 142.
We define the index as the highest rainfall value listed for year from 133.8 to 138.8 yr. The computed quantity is 145.6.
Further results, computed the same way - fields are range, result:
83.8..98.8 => 110.8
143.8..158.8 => 143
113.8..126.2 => 135.1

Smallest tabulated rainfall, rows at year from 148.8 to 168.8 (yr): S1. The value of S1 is 111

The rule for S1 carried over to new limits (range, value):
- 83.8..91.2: 71.27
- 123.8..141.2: 135.1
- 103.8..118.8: 108.8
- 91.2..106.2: 94.89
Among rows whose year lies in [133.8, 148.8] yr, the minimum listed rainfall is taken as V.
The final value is 111.8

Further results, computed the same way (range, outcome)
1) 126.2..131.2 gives 137.8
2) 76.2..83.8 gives 71.63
